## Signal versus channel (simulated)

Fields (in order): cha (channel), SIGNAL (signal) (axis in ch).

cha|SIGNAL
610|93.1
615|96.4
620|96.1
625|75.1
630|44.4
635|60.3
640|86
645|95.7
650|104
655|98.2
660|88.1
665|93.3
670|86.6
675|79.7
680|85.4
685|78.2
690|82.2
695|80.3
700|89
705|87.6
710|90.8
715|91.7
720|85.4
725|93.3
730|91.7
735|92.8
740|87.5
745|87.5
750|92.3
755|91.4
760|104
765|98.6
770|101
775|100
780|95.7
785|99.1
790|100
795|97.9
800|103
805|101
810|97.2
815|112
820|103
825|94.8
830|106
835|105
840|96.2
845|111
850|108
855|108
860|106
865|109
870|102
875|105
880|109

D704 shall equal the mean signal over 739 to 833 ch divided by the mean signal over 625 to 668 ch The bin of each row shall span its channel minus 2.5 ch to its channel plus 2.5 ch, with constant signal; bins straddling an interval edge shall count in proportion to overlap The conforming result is 1.19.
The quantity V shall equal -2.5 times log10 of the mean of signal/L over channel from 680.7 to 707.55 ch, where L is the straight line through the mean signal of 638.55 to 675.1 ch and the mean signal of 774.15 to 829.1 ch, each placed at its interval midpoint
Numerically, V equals 0.13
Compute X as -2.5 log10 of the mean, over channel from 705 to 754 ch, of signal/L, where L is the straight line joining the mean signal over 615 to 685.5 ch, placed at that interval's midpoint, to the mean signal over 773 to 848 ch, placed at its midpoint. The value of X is 0.03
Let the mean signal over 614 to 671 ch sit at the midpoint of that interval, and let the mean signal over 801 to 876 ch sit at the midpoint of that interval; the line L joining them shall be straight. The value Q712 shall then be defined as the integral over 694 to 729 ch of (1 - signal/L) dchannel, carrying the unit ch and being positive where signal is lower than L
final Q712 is 1.1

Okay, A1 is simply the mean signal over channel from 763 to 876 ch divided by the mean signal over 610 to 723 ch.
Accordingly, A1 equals 1.20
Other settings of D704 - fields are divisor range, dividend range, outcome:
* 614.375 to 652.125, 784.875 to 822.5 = 1.25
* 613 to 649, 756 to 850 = 1.27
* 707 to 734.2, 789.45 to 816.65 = 1.12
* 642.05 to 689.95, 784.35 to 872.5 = 1.16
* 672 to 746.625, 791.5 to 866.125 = 1.19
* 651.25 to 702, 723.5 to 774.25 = 1.09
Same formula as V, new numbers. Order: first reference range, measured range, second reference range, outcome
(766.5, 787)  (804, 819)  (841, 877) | -0.02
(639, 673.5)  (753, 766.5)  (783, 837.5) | 0.01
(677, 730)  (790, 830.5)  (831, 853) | -0.01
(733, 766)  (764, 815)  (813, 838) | -0.01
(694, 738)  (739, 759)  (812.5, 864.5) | 0.03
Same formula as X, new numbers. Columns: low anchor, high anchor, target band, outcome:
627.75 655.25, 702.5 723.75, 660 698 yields 0.01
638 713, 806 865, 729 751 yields 0.06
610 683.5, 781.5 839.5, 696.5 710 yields 0.03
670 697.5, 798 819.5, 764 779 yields -0.03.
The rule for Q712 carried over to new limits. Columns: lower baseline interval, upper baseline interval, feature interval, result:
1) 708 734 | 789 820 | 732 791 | 0.3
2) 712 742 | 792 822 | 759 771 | -0.6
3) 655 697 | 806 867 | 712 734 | 0.0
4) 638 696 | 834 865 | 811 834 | 0.0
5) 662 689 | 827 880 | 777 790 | -0.1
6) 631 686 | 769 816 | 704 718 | 0.2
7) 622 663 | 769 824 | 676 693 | 1.0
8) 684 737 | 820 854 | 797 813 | -0.2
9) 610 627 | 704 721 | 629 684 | 3.1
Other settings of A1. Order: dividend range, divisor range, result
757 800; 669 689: 1.21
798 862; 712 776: 1.11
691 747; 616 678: 1.05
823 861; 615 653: 1.28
